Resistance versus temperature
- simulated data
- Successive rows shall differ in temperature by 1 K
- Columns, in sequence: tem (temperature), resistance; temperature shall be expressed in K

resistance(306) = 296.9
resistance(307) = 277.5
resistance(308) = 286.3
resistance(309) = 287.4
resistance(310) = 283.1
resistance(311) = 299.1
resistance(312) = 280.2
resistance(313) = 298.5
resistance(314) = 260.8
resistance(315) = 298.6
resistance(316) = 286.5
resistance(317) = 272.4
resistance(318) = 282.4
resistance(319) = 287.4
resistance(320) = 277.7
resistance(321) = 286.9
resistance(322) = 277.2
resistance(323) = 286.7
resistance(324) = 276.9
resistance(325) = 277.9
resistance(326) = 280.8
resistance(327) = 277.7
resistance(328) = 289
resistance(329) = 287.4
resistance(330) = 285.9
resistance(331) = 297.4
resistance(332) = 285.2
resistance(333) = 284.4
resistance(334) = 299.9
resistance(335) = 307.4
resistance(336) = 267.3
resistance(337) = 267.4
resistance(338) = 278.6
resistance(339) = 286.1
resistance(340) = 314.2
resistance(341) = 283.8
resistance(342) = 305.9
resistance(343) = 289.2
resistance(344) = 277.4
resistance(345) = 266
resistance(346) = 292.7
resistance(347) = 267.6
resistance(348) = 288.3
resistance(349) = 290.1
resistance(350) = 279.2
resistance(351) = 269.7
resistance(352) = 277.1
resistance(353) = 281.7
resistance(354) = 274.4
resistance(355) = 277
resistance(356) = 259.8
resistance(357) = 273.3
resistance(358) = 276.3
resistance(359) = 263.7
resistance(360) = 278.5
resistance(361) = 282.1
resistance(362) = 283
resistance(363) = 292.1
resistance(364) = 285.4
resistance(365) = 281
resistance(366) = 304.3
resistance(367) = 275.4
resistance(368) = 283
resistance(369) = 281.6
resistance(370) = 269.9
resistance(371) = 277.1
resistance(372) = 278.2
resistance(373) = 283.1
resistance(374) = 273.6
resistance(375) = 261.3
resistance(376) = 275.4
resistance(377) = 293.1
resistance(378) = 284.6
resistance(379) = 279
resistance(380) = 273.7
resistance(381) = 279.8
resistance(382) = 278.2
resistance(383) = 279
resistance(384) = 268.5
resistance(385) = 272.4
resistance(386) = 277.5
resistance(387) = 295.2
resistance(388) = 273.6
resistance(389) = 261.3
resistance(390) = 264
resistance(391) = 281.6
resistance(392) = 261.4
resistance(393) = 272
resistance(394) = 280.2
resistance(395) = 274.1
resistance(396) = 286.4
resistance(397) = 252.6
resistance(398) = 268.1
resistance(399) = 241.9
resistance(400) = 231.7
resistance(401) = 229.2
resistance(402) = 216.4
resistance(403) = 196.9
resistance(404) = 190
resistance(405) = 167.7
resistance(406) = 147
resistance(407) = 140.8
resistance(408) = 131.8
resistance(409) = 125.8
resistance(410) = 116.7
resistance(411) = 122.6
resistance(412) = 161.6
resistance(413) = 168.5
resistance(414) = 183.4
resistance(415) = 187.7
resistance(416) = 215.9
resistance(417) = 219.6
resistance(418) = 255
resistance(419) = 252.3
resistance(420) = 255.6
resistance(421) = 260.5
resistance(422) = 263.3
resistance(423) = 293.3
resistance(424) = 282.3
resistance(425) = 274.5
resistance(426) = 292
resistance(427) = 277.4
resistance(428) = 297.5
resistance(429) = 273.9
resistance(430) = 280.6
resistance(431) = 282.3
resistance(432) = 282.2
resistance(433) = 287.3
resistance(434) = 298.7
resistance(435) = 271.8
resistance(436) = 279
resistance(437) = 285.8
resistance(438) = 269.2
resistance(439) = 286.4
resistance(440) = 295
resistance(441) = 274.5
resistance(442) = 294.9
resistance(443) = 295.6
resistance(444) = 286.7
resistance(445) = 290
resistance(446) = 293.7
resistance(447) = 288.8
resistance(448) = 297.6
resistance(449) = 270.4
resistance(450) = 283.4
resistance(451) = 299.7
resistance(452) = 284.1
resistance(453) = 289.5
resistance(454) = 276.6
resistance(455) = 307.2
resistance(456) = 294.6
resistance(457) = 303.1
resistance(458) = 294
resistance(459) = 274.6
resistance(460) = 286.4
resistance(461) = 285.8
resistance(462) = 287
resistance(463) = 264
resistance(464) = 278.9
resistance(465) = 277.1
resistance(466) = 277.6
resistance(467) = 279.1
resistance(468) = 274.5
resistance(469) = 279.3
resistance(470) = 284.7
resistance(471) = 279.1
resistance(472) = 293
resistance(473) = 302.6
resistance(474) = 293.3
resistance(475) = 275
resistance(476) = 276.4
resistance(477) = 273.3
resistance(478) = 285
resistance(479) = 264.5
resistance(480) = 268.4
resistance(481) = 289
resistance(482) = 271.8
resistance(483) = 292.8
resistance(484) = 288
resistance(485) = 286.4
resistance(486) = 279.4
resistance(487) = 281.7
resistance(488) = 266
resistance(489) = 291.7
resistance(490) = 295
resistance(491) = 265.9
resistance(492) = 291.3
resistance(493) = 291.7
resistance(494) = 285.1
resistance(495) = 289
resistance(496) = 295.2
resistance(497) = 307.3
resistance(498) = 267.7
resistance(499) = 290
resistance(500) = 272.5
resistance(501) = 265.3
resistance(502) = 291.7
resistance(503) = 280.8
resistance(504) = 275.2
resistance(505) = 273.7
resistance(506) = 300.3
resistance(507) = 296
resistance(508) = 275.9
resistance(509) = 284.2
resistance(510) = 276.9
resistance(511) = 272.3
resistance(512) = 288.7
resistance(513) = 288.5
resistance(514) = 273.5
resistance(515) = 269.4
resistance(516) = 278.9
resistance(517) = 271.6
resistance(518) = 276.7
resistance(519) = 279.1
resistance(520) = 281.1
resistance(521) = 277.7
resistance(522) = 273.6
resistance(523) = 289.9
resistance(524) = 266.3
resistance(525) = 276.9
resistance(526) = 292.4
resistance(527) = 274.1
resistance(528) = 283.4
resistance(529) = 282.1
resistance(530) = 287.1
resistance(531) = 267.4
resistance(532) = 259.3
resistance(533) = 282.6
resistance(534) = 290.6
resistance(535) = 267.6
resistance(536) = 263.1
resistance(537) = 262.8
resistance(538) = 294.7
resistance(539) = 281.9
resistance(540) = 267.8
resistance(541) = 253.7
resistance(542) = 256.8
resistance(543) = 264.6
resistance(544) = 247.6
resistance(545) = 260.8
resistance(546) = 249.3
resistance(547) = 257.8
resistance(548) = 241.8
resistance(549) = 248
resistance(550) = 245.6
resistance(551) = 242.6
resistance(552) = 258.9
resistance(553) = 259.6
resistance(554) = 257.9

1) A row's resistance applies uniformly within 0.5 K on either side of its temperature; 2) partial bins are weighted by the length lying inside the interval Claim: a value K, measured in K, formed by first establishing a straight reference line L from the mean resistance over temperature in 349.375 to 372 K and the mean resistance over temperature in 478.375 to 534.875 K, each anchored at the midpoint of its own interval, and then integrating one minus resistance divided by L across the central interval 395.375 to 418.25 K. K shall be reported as 7.0 K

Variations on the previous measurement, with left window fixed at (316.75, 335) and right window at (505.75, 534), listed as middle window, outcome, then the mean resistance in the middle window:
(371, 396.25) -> 0.63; 276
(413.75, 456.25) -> 0.95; 276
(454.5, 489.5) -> -0.27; 283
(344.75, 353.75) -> 0.15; 279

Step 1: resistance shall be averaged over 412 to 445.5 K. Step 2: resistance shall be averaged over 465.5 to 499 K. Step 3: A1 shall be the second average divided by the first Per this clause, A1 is 1.1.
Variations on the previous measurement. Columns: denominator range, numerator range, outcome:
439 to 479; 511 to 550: 0.95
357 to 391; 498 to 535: 1.00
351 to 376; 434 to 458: 1.04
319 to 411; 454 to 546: 1.05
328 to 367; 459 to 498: 1.00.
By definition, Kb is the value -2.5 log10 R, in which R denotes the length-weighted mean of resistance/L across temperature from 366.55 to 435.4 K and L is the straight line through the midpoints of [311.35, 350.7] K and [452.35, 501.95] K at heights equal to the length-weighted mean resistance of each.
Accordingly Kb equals 0.14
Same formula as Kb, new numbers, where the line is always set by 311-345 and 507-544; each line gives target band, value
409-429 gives 0.22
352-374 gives 0.02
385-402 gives 0.07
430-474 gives -0.02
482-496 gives -0.03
